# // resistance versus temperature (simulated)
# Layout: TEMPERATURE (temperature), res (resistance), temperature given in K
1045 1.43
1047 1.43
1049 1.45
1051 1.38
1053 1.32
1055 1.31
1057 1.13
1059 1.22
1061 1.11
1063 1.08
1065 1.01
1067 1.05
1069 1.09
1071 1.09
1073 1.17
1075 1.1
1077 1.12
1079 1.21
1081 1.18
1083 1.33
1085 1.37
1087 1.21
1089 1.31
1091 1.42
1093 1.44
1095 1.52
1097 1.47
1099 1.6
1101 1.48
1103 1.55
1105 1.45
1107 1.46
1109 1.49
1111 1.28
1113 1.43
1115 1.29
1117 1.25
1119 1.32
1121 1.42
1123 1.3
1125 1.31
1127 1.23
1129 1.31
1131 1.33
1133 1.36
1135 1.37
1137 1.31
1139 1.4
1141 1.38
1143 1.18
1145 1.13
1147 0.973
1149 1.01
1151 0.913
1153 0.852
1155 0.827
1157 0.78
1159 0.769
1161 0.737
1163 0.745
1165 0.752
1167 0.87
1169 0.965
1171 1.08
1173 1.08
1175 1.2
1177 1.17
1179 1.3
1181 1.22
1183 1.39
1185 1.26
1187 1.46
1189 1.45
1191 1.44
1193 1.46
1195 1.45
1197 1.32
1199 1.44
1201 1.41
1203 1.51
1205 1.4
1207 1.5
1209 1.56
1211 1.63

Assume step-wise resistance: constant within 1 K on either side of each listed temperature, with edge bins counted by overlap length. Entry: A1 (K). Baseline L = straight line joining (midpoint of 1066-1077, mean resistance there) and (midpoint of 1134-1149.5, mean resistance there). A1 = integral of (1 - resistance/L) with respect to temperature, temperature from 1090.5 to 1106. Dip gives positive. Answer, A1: -4.6 K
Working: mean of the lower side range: 1.1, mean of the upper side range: 1.23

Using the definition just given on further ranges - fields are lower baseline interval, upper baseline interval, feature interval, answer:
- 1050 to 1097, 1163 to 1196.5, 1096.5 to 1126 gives -4.4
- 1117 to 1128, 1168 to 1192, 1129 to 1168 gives 7.4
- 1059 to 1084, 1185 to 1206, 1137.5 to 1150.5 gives 1.3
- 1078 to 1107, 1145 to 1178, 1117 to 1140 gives -3.6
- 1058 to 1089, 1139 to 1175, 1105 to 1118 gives -3.7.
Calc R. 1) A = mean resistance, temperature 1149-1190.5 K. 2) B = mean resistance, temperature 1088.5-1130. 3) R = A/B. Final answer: 0.7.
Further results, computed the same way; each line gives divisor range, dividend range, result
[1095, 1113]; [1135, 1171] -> 0.67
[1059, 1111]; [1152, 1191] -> 0.82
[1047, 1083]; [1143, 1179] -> 0.80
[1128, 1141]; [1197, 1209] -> 1.07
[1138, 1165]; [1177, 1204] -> 1.43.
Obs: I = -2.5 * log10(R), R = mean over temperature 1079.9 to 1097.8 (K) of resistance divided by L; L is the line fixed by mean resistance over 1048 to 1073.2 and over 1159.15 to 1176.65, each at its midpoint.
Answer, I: -0.21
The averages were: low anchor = 1.19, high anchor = 0.93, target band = 1.36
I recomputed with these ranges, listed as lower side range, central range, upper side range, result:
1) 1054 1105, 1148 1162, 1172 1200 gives 0.483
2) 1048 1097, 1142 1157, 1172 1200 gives 0.319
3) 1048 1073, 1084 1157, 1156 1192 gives -0.142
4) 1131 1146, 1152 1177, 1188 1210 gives 0.457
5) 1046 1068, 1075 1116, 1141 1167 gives -0.245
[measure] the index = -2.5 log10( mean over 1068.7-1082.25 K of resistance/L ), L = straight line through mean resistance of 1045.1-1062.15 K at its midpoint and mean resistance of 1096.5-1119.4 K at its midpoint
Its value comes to 0.180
